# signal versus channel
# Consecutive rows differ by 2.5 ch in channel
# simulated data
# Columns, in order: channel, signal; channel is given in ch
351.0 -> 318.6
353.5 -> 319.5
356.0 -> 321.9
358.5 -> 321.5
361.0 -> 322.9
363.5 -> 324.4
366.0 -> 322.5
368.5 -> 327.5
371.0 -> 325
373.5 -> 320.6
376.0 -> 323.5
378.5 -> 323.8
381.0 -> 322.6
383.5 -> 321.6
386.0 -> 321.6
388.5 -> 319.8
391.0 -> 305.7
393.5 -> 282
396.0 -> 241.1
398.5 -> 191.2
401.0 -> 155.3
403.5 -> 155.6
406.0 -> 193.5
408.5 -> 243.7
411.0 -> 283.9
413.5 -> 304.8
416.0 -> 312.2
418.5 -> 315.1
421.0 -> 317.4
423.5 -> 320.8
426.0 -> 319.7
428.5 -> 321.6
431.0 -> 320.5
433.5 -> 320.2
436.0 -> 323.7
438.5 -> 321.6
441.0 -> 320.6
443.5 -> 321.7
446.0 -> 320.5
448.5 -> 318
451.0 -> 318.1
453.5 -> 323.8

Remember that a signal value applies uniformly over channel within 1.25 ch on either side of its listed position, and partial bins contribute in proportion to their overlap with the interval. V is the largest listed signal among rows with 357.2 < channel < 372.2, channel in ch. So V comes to 327.5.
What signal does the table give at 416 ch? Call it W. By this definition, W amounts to 312.2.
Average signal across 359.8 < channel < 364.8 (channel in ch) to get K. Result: 324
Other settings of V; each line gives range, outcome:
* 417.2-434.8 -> 321.6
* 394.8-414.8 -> 304.8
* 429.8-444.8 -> 323.7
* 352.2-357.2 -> 321.9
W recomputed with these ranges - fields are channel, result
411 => 283.9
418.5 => 315.1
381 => 322.6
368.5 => 327.5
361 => 322.9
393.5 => 282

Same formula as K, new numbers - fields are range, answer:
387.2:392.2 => 313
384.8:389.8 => 321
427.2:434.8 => 321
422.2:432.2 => 321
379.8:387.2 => 322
